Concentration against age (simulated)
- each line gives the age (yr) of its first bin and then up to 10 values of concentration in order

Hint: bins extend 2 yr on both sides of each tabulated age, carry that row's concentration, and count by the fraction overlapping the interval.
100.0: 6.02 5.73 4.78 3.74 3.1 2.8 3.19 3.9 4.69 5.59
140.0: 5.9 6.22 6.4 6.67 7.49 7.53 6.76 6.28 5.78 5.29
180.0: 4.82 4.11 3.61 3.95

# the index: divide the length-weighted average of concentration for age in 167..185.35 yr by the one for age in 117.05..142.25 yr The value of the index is 1.21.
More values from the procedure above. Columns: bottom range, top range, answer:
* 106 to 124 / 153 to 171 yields 1.95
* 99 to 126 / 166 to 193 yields 1.18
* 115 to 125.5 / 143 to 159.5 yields 2.25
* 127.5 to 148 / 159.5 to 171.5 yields 1.21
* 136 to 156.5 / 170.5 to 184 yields 0.80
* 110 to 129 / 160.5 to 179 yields 1.83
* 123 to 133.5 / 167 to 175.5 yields 1.48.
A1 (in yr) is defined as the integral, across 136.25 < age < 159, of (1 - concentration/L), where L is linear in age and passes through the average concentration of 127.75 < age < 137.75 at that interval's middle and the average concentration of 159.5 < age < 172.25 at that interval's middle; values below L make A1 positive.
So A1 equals -3.5 yr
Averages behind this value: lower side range 4.85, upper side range 6.59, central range 6.51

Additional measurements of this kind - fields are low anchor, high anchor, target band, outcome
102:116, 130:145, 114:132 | 5.86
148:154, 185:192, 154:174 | -4.09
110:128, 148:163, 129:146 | -0.93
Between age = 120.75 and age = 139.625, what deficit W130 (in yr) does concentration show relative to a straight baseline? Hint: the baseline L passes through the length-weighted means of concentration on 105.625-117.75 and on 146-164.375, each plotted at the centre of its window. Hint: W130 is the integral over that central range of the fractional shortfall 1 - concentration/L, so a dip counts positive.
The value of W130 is 3.3 yr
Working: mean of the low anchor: 3.95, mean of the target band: 4.37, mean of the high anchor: 6.99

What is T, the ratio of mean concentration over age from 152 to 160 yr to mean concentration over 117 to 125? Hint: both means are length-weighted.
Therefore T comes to 2.44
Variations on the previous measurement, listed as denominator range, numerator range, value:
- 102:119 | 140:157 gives 1.54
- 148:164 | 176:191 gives 0.61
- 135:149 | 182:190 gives 0.64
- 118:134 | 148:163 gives 1.94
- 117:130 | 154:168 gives 2.17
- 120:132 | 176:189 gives 1.22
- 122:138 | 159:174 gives 1.50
